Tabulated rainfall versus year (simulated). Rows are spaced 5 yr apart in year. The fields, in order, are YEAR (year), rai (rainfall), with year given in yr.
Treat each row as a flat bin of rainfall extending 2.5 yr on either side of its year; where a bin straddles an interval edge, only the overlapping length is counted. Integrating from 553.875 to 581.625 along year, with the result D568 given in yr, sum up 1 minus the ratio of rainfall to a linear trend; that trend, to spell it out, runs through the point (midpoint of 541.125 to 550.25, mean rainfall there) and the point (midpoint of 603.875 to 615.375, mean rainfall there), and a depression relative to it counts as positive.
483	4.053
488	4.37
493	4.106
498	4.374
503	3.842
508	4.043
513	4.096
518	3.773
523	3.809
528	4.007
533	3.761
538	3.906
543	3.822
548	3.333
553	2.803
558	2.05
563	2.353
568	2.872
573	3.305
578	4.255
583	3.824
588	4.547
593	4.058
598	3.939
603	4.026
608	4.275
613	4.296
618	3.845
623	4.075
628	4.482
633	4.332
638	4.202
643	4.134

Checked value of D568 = 6.0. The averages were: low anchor 3.57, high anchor 4.25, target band 2.99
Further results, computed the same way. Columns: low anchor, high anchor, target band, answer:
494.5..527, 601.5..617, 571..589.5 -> 0.69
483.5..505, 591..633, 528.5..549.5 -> 2.05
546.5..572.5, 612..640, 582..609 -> -4.72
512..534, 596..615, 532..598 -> 9.05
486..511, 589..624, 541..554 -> 2.40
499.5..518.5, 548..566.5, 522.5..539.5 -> -2.82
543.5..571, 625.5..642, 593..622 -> -2.24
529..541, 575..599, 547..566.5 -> 6.74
